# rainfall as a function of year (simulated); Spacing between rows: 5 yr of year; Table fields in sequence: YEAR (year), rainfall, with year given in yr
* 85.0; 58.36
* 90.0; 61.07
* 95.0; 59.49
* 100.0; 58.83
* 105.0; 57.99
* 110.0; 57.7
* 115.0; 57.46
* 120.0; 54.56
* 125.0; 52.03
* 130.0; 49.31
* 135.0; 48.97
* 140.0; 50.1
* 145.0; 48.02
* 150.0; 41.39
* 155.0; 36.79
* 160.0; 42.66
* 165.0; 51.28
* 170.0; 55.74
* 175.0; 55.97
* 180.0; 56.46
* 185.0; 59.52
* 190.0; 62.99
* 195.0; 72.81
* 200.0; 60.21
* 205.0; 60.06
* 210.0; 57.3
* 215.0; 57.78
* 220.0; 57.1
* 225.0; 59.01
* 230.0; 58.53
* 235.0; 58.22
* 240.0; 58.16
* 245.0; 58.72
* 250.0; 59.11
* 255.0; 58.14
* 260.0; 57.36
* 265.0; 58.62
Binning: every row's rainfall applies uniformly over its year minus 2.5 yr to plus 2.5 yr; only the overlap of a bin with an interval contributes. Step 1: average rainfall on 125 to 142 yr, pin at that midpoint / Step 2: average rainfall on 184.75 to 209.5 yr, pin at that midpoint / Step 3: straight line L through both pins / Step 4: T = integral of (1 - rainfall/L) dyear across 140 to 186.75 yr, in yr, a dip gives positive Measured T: 5.4 yr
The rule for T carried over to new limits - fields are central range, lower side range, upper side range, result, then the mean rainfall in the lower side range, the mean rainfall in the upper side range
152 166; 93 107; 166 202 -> 4.0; 58.8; 60.1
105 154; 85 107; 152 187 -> 4.1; 59.3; 50.9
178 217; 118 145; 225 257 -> -4.0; 50.7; 58.5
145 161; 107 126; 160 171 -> 3.3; 55.8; 50.7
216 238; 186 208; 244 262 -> 0.9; 63.6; 58.3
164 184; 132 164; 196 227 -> -1.8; 45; 59.3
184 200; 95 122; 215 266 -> -1.9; 57.6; 58.3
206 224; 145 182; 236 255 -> -1.0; 48.5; 58.6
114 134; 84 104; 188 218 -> 2.4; 59.4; 61.8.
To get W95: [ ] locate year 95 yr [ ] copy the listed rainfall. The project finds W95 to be 59.49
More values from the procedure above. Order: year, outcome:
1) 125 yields 52.03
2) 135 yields 48.97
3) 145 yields 48.02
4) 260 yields 57.36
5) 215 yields 57.78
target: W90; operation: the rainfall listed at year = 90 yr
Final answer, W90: 61.07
